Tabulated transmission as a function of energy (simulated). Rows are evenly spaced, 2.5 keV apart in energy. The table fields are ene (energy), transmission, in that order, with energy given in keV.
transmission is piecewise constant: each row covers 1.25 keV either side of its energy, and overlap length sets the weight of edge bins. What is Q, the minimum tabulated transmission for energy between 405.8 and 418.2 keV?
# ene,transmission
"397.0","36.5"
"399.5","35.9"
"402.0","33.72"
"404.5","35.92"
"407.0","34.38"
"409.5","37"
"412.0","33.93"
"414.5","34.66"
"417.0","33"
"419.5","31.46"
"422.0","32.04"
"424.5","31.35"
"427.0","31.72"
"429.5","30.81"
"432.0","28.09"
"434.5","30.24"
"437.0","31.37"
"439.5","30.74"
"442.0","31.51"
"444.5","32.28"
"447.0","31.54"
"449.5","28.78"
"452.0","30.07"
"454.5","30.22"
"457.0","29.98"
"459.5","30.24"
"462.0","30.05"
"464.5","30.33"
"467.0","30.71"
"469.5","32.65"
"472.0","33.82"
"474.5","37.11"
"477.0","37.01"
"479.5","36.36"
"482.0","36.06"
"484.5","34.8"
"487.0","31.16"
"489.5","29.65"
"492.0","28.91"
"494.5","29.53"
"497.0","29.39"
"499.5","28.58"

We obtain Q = 33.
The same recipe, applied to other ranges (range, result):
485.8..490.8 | 29.65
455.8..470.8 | 29.98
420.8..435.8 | 28.09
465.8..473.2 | 30.71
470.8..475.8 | 33.82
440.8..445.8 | 31.51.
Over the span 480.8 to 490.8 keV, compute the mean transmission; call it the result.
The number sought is 32.9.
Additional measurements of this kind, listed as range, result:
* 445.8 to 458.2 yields 30.1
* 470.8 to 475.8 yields 35.5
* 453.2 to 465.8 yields 30.2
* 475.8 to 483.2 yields 36.5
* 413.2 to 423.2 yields 32.8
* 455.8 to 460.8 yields 30.1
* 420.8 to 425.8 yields 31.7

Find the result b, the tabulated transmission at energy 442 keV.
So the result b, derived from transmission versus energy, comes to 31.51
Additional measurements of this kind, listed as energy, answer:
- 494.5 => 29.53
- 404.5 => 35.92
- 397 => 36.5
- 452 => 30.07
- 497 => 29.39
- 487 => 31.16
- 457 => 29.98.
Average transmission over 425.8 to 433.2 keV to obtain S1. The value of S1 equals 30.2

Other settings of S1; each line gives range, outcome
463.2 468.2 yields 30.5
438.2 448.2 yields 31.5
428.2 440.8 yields 30.3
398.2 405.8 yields 35.2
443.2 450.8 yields 30.9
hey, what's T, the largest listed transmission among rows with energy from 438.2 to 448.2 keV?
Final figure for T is 32.28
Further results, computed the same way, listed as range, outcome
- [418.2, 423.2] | 32.04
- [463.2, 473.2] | 33.82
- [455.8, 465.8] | 30.33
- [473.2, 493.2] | 37.11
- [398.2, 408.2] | 35.92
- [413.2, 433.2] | 34.66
